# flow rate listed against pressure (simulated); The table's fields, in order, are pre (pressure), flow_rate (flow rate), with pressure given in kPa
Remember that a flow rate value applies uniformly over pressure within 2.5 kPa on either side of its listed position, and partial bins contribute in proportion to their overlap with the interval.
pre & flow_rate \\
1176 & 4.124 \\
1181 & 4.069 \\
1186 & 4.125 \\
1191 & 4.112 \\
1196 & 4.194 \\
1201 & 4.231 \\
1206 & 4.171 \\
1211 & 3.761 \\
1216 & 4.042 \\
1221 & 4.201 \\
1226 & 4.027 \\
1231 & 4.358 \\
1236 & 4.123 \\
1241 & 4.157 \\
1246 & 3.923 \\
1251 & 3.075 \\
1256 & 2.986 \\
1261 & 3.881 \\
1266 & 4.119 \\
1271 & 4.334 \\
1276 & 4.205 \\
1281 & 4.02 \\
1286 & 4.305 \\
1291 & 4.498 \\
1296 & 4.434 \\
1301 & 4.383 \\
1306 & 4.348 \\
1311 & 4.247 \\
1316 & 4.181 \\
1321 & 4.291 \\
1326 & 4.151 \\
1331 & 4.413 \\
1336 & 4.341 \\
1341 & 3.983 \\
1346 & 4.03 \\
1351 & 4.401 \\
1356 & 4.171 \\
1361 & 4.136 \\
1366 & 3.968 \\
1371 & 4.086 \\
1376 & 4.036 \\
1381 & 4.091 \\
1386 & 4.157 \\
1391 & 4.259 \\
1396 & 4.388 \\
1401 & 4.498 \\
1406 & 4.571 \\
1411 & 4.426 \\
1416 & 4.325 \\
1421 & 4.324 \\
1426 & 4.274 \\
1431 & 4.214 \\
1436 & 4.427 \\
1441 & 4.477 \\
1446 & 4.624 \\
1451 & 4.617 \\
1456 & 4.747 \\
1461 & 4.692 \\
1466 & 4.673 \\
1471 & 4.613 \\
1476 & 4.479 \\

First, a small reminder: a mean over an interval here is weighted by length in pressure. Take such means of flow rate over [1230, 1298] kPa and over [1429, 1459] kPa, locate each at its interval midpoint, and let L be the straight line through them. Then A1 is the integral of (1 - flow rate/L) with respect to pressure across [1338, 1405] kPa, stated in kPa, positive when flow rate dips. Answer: 2.2 kPa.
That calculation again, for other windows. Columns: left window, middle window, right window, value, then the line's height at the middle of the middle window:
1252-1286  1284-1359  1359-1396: -4.91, 4.02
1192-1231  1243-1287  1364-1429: 3.10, 4.15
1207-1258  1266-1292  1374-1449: -1.57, 4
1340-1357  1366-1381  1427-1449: 0.65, 4.23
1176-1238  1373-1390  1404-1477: 1.13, 4.4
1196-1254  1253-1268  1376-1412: 1.64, 4.07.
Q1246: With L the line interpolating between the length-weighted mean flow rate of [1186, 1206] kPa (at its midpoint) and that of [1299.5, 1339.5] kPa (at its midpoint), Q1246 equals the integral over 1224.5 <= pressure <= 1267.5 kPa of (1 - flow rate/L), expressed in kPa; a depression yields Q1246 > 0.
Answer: 3.8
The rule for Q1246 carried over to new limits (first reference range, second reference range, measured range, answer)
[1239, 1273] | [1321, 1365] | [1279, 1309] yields -2.9 kPa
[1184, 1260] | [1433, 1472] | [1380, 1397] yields 0.8 kPa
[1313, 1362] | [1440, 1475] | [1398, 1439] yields 1.0 kPa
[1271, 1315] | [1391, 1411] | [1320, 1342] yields 0.5 kPa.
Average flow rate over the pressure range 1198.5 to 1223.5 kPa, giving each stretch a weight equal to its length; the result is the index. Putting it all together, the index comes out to 4.08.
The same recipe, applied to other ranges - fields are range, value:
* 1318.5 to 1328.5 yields 4.22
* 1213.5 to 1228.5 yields 4.09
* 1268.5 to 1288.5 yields 4.22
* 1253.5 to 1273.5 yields 3.83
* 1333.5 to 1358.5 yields 4.19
